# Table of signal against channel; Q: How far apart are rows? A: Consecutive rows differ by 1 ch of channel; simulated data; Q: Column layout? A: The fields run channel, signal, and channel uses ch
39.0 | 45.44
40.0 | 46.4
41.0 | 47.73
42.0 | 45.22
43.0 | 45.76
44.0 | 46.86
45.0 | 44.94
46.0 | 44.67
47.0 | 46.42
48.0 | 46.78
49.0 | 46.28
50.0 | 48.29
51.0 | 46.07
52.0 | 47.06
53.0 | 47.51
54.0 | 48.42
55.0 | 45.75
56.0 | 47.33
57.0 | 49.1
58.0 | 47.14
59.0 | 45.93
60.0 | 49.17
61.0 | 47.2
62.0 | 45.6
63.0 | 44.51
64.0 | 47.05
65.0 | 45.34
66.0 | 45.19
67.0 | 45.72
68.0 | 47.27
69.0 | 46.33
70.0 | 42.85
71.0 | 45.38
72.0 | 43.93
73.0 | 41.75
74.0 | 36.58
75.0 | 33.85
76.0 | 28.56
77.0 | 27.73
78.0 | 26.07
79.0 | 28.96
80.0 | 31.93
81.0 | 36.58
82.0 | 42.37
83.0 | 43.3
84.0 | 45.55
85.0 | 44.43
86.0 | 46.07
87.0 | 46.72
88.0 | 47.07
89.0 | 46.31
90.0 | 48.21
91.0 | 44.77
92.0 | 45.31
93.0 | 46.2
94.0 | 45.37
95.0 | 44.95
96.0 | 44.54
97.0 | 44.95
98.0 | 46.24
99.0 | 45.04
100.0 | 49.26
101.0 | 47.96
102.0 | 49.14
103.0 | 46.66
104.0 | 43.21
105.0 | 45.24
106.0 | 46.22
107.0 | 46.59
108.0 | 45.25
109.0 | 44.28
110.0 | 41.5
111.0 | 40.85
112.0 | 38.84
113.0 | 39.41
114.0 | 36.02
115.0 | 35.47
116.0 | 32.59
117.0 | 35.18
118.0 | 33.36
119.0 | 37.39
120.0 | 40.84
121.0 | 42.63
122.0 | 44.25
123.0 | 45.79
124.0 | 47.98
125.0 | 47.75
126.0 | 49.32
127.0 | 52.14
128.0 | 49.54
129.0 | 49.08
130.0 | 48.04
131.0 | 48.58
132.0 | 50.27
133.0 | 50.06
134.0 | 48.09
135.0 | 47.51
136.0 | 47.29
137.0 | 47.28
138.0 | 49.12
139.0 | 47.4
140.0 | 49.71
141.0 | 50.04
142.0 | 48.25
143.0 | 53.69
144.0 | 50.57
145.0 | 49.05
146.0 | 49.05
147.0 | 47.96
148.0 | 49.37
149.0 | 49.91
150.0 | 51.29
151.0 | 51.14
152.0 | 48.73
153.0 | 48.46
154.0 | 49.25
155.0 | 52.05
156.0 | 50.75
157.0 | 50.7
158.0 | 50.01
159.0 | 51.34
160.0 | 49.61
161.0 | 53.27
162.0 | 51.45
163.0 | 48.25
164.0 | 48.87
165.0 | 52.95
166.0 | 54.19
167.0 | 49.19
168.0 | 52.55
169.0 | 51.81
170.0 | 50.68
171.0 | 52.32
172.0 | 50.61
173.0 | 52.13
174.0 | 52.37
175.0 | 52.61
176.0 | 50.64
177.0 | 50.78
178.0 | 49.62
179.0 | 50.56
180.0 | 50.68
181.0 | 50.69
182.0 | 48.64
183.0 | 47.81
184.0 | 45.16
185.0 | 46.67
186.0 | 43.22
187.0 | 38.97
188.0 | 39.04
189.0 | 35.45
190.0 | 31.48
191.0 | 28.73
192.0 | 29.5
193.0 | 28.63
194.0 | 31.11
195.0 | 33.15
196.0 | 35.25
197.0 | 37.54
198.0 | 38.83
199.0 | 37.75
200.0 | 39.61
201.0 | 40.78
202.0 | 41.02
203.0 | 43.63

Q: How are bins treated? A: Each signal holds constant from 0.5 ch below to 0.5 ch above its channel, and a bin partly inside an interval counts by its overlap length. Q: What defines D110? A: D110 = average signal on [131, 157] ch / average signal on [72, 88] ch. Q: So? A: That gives 1.3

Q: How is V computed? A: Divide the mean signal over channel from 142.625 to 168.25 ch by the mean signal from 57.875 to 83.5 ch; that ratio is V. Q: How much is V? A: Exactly 1.23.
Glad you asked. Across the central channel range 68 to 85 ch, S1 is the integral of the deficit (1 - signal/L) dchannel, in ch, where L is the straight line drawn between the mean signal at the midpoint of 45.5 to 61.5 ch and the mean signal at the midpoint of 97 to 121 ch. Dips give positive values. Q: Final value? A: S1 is 2.6 ch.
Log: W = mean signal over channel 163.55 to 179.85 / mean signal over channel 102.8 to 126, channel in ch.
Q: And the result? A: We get 1.23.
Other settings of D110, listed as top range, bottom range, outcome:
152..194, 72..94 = 1.18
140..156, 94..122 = 1.18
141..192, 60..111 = 1.12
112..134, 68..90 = 1.09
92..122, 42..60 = 0.91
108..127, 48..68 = 0.88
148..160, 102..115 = 1.17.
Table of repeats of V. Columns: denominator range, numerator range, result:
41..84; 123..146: 1.13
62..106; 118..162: 1.13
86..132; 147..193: 1.08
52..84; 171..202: 1.00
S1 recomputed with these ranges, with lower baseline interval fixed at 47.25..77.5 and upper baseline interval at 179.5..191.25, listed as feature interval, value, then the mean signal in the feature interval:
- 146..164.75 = -3.1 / 50.1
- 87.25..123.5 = 0.4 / 43.3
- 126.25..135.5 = -1.3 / 49.3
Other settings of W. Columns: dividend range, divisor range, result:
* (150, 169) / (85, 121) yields 1.17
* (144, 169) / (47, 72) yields 1.08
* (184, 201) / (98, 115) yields 0.83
